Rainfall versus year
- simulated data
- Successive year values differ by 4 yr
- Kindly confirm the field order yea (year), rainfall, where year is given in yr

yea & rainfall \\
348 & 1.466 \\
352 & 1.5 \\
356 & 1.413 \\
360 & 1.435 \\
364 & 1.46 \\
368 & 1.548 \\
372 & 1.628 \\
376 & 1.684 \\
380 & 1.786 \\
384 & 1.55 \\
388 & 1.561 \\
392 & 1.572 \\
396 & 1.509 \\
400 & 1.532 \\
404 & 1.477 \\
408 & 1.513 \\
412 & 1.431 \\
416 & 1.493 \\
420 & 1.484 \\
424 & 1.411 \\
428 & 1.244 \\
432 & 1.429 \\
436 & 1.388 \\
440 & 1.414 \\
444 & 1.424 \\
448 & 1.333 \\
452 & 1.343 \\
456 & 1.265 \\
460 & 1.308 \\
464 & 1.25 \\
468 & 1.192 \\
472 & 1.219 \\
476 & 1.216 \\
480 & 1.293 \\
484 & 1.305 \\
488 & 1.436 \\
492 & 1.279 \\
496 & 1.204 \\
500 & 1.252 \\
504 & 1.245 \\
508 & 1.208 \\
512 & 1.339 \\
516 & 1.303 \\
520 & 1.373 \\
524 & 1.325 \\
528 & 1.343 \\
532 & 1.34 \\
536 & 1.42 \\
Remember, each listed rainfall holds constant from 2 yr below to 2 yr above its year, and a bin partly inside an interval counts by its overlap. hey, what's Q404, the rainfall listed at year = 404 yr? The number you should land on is 1.477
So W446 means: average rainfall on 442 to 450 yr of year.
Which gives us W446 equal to 1.38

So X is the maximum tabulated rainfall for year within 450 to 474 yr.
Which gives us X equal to 1.343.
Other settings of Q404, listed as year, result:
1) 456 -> 1.265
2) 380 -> 1.786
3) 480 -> 1.293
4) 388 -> 1.561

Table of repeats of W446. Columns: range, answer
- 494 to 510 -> 1.23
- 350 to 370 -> 1.47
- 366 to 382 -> 1.66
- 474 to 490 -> 1.31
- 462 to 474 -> 1.22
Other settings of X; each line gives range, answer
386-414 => 1.572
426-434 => 1.429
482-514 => 1.436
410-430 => 1.493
